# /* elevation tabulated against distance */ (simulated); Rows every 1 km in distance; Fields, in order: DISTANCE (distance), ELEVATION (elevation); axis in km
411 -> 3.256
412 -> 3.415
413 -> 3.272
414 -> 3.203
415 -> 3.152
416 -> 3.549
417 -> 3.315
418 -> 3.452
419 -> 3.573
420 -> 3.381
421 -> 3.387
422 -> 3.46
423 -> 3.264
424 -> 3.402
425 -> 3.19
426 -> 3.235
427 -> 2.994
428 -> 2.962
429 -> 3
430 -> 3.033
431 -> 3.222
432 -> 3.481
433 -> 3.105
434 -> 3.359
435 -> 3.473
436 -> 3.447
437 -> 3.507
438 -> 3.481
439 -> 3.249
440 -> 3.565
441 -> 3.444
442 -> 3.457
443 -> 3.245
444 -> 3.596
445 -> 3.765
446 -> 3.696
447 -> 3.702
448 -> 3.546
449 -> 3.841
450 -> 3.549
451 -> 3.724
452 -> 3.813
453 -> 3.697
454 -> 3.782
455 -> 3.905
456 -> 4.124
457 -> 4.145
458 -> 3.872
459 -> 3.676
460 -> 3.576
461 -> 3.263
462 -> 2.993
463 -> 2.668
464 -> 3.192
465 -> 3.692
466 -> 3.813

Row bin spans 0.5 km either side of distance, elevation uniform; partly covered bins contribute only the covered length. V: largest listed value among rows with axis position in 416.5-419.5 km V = 3.573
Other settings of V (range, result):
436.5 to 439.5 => 3.507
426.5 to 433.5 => 3.481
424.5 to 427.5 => 3.235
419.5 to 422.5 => 3.46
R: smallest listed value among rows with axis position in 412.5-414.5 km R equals 3.203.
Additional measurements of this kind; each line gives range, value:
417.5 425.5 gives 3.19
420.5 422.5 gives 3.387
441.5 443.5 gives 3.245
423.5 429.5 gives 2.962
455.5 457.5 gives 4.124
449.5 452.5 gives 3.549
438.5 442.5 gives 3.249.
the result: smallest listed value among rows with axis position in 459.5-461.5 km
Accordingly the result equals 3.263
